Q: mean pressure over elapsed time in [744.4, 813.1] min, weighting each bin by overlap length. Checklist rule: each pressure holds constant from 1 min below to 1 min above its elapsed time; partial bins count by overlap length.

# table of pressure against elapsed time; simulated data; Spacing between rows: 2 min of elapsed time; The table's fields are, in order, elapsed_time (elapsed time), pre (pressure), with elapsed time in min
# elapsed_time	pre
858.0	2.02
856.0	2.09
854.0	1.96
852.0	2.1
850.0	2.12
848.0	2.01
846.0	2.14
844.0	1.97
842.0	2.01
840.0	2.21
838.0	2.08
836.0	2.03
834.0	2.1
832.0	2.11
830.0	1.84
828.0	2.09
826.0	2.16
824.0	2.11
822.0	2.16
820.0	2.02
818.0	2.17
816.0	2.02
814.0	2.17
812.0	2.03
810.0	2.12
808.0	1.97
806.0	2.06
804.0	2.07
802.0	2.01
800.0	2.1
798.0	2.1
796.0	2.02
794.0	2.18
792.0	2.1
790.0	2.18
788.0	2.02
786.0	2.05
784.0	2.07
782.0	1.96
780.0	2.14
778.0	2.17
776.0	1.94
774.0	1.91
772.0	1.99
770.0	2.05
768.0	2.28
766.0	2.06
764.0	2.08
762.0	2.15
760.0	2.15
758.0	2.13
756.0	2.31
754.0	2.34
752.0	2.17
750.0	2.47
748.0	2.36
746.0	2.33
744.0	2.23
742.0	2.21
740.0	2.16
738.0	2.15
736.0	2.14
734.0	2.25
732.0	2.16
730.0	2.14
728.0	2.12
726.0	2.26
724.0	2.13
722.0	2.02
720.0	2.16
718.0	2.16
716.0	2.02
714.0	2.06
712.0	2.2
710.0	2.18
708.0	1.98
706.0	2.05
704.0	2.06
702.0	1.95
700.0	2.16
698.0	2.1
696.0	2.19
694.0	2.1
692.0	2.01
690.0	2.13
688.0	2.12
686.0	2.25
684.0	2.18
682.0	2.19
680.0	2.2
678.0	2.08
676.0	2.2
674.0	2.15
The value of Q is 2.12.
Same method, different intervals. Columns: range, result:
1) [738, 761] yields 2.26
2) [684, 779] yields 2.14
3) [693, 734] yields 2.11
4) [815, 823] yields 2.09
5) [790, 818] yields 2.08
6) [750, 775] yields 2.15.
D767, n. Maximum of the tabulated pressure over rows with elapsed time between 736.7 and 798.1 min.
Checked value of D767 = 2.47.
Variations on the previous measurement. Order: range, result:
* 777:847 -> 2.21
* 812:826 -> 2.17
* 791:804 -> 2.18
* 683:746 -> 2.33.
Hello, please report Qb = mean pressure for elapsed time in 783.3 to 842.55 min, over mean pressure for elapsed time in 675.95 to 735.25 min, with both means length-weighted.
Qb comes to 0.98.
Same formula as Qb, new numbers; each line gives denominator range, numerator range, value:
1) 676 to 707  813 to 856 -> 0.98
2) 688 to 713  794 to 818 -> 0.99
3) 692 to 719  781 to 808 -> 0.99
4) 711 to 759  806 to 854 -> 0.94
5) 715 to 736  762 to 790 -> 0.96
